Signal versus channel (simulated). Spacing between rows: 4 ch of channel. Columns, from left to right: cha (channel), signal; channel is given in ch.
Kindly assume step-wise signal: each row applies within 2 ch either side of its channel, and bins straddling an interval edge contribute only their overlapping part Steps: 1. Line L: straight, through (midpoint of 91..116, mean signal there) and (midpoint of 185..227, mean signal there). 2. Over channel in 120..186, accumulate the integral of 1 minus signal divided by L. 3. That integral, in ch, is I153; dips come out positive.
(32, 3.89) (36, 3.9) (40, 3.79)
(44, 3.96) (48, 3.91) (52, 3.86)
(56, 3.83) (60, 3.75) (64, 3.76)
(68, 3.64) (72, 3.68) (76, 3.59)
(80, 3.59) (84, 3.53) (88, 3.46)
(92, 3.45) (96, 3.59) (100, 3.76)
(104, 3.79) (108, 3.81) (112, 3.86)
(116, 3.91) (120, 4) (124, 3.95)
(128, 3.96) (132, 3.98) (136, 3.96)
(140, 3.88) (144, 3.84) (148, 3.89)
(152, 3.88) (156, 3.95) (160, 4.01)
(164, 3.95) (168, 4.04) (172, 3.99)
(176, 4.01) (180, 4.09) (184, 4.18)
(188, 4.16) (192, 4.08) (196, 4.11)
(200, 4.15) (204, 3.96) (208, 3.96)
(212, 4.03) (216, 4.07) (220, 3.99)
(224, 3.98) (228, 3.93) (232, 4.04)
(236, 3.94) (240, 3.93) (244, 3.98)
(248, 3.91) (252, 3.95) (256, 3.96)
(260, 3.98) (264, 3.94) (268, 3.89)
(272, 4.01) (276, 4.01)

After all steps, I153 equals -1.5 ch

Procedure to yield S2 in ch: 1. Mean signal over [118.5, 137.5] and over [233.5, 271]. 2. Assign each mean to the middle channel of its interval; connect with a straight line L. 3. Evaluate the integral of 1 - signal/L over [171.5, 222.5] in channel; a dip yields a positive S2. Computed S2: -1.4 ch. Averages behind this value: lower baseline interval 3.97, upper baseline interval 3.95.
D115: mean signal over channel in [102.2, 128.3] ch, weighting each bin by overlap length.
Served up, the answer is 3.89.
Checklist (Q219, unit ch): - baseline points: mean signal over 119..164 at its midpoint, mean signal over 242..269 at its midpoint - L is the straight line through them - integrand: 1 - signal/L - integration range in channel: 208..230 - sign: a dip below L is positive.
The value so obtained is -0.3 ch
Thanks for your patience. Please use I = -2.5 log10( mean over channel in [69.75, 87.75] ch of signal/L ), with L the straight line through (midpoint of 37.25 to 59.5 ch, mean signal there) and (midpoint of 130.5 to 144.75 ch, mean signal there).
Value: 0.09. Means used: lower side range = 3.86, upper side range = 3.92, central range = 3.58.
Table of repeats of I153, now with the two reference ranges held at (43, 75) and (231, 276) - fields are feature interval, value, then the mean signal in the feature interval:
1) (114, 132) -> -0.5 ch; 3.96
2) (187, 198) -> -0.6 ch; 4.11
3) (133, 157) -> -0.2 ch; 3.9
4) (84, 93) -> 0.8 ch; 3.47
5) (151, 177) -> -0.7 ch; 3.98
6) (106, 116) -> 0.0 ch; 3.85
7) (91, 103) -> 0.6 ch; 3.63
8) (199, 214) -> -0.4 ch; 4.02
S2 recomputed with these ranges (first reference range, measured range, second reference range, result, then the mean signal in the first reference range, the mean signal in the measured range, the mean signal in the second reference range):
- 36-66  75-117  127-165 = 2.4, 3.84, 3.66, 3.93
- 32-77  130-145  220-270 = -0.2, 3.8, 3.92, 3.95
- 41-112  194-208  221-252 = -0.6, 3.71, 4.06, 3.96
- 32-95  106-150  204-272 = -1.2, 3.72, 3.91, 3.97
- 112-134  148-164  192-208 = 0.2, 3.95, 3.94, 4.06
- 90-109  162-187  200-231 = -1.0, 3.67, 4.05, 4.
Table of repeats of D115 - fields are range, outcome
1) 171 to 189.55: 4.09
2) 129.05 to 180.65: 3.96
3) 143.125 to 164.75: 3.92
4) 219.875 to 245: 3.97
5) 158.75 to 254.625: 4.02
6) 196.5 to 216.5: 4.04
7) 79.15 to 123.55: 3.72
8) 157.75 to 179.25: 4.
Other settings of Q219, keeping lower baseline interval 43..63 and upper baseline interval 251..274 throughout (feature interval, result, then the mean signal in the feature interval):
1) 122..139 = -0.3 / 3.96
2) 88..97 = 0.9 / 3.5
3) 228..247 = -0.1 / 3.96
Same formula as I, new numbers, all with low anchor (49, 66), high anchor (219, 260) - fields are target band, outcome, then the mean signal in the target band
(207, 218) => -0.02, 4.03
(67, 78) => 0.05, 3.64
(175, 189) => -0.05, 4.11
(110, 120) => -0.01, 3.91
